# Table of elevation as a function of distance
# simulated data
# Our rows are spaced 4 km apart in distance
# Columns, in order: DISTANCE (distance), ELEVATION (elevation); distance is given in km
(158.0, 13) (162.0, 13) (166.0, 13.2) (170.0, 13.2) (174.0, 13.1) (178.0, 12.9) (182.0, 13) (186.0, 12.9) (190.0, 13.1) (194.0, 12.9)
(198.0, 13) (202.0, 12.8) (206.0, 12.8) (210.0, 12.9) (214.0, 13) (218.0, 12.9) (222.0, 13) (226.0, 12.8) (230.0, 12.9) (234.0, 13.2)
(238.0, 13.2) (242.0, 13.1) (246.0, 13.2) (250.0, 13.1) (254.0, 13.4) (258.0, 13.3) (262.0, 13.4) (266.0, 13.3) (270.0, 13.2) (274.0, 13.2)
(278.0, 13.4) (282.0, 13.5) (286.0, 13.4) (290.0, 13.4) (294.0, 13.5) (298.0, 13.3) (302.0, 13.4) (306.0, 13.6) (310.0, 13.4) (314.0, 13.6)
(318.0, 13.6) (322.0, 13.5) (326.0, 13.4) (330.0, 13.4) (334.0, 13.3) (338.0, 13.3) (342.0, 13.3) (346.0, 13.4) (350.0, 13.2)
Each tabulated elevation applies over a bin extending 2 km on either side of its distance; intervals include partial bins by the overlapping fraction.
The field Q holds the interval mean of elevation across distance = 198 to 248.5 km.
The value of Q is 13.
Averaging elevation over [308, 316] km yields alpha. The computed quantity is 13.5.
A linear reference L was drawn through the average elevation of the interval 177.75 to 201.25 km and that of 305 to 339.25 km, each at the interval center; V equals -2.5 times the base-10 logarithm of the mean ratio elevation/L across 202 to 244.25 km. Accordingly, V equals 0.010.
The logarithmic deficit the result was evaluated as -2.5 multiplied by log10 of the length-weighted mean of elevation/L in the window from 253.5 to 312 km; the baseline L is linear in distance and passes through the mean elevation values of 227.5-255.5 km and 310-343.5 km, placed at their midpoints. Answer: -0.01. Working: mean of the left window 13.1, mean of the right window 13.4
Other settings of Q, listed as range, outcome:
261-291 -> 13.3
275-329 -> 13.5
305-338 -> 13.5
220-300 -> 13.2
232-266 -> 13.2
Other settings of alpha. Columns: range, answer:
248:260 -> 13.3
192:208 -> 12.9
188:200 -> 13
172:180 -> 13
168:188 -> 13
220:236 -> 13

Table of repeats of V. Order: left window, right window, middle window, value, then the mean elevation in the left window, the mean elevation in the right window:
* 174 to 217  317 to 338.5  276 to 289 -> -0.01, 12.9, 13.4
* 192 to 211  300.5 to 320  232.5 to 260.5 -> -0.01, 12.9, 13.5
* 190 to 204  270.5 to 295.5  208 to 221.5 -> 0.01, 12.9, 13.4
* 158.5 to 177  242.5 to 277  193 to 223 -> 0.02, 13.1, 13.3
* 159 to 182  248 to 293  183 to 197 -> 0.01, 13.1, 13.3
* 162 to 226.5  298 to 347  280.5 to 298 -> -0.01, 13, 13.4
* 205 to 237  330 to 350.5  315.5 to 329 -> -0.02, 13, 13.3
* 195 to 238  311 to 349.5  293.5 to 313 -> -0.01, 12.9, 13.4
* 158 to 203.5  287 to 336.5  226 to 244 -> 0.01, 13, 13.4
